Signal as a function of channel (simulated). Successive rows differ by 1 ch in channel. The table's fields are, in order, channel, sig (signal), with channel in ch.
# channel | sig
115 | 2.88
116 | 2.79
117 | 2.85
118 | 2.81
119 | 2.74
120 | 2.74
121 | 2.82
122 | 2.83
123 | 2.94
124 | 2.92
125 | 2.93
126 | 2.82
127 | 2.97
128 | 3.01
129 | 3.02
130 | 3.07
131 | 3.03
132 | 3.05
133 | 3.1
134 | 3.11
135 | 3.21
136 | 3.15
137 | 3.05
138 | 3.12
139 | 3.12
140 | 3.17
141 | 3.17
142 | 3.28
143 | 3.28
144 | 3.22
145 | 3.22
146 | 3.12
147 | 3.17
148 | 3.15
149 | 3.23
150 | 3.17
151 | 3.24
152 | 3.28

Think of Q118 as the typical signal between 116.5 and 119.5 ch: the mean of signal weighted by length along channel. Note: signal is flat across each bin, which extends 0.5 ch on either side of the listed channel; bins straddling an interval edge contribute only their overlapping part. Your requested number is 2.8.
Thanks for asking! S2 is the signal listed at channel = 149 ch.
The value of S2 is 3.23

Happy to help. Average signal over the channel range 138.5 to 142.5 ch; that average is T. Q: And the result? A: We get 3.18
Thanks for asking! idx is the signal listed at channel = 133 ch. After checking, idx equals 3.1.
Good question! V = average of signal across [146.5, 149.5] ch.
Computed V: 3.18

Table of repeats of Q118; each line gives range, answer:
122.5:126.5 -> 2.9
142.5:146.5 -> 3.21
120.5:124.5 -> 2.88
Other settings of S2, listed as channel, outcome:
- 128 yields 3.01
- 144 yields 3.22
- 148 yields 3.15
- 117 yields 2.85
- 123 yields 2.94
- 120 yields 2.74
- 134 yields 3.11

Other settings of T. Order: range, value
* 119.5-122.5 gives 2.8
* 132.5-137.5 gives 3.12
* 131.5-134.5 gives 3.09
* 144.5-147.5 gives 3.17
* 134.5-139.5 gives 3.13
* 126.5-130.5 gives 3.02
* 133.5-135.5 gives 3.16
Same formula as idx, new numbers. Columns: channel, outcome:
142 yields 3.28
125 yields 2.93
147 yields 3.17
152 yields 3.28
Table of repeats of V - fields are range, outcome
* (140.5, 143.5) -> 3.24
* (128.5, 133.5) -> 3.05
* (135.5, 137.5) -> 3.1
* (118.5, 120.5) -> 2.74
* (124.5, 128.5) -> 2.93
